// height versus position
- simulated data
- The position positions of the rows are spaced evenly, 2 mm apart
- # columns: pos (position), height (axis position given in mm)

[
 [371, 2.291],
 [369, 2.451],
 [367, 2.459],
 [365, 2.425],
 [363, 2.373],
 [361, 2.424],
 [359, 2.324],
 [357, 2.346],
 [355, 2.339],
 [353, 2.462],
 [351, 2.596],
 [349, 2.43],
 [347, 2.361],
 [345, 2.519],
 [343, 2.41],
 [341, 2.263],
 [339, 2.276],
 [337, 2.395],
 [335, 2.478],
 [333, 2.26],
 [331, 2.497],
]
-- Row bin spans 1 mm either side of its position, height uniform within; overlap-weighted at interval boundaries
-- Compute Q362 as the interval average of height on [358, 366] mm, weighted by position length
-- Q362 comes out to 2.39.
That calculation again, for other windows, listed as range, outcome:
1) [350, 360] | 2.41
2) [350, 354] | 2.53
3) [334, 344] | 2.36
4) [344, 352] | 2.48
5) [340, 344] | 2.34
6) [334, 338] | 2.44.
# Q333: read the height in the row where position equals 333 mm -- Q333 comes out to 2.26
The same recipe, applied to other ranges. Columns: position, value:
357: 2.346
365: 2.425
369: 2.451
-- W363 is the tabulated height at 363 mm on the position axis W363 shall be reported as 2.373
